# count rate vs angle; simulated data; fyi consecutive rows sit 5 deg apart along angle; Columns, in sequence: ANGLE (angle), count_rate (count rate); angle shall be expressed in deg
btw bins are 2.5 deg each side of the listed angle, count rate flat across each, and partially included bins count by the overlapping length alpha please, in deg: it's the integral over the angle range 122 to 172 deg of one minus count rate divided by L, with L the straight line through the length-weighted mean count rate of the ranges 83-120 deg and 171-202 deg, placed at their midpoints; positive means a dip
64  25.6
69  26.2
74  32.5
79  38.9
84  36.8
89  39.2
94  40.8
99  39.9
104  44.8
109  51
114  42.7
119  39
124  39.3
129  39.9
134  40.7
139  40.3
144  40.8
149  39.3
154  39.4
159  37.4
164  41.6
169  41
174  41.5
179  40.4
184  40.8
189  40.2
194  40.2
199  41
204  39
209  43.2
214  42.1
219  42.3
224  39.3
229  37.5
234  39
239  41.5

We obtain 1.6 deg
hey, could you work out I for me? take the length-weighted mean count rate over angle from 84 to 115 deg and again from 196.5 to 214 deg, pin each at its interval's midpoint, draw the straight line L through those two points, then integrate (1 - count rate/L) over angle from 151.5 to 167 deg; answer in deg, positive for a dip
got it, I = 0.8 deg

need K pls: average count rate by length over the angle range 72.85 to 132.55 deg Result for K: 40.6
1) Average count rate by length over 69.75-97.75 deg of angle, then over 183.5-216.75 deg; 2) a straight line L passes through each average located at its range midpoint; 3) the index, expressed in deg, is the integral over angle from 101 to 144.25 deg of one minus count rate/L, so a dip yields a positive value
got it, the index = -4.3 deg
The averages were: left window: 37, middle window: 42.1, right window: 40.9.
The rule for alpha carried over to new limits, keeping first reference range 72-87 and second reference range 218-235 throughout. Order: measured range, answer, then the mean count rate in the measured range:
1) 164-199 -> -2.2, 40.8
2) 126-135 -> -0.7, 40.2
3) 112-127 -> -1.3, 40.2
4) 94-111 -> -3.5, 44.4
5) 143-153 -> -0.6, 39.8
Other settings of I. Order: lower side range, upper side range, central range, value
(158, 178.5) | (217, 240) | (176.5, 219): -0.8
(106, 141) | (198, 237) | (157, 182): 0.4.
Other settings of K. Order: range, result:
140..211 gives 40.4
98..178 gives 41.2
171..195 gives 40.7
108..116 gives 46.3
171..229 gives 40.8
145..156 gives 39.5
